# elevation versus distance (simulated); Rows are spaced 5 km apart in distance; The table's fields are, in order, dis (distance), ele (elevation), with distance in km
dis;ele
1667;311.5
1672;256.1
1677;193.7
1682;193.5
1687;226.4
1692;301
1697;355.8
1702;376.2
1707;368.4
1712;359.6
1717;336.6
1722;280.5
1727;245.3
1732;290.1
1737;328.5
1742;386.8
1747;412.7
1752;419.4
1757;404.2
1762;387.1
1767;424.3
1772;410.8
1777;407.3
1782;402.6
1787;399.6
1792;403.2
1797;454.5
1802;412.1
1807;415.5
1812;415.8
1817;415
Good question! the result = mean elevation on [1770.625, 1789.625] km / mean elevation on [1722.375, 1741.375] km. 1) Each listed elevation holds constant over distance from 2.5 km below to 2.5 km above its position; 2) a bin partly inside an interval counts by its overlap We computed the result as 1.36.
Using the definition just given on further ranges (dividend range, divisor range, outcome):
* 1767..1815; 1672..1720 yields 1.39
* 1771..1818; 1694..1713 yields 1.14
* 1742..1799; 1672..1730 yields 1.40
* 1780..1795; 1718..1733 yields 1.46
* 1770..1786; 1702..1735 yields 1.28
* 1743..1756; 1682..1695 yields 1.62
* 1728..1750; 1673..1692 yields 1.58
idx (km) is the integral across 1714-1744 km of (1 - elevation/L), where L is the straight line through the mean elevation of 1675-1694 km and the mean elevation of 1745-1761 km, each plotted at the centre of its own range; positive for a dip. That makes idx 3.0 km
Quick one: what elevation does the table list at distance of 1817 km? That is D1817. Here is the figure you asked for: 415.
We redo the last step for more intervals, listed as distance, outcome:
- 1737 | 328.5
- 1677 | 193.7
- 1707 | 368.4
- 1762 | 387.1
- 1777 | 407.3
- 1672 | 256.1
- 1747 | 412.7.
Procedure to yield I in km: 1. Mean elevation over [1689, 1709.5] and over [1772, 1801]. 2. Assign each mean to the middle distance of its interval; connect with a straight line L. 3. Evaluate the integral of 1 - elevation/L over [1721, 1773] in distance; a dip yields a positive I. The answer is 2.8 km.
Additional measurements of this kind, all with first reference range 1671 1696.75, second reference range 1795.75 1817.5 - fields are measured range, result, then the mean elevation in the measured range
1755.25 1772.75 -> -2.3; 406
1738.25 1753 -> -2.9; 398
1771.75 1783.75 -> -0.9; 406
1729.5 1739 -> 0.3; 308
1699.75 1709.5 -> -3.5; 372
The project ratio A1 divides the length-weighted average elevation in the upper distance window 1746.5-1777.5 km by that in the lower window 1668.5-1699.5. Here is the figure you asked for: 1.6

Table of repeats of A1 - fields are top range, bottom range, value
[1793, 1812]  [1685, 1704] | 1.34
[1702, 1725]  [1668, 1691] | 1.48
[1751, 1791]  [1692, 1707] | 1.14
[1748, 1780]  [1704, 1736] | 1.30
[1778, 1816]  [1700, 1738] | 1.29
